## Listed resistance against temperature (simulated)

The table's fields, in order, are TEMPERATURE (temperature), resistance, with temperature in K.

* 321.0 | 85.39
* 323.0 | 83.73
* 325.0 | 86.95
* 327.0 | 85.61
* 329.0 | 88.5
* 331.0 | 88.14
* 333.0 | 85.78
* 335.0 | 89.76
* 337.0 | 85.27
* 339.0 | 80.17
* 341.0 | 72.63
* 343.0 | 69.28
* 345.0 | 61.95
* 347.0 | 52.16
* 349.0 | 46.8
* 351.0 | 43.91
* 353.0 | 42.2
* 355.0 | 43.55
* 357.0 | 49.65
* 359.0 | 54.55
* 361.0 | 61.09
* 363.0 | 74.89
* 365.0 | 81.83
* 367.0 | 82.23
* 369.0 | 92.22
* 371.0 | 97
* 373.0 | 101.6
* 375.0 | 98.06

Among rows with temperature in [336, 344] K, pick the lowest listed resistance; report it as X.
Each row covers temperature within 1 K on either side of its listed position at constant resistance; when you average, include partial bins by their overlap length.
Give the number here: 69.28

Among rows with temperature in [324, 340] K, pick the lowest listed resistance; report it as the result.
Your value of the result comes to 80.17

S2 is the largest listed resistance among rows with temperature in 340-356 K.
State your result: 72.63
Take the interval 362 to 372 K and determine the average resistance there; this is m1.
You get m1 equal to 85.6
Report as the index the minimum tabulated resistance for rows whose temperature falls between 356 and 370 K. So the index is 49.65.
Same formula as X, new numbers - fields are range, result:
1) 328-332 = 88.14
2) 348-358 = 42.2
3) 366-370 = 82.23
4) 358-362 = 54.55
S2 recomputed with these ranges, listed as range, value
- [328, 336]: 89.76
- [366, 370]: 92.22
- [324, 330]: 88.5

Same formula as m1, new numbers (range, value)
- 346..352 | 47.6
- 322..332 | 86.6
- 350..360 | 46.8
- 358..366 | 68.1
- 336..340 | 82.7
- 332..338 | 86.9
